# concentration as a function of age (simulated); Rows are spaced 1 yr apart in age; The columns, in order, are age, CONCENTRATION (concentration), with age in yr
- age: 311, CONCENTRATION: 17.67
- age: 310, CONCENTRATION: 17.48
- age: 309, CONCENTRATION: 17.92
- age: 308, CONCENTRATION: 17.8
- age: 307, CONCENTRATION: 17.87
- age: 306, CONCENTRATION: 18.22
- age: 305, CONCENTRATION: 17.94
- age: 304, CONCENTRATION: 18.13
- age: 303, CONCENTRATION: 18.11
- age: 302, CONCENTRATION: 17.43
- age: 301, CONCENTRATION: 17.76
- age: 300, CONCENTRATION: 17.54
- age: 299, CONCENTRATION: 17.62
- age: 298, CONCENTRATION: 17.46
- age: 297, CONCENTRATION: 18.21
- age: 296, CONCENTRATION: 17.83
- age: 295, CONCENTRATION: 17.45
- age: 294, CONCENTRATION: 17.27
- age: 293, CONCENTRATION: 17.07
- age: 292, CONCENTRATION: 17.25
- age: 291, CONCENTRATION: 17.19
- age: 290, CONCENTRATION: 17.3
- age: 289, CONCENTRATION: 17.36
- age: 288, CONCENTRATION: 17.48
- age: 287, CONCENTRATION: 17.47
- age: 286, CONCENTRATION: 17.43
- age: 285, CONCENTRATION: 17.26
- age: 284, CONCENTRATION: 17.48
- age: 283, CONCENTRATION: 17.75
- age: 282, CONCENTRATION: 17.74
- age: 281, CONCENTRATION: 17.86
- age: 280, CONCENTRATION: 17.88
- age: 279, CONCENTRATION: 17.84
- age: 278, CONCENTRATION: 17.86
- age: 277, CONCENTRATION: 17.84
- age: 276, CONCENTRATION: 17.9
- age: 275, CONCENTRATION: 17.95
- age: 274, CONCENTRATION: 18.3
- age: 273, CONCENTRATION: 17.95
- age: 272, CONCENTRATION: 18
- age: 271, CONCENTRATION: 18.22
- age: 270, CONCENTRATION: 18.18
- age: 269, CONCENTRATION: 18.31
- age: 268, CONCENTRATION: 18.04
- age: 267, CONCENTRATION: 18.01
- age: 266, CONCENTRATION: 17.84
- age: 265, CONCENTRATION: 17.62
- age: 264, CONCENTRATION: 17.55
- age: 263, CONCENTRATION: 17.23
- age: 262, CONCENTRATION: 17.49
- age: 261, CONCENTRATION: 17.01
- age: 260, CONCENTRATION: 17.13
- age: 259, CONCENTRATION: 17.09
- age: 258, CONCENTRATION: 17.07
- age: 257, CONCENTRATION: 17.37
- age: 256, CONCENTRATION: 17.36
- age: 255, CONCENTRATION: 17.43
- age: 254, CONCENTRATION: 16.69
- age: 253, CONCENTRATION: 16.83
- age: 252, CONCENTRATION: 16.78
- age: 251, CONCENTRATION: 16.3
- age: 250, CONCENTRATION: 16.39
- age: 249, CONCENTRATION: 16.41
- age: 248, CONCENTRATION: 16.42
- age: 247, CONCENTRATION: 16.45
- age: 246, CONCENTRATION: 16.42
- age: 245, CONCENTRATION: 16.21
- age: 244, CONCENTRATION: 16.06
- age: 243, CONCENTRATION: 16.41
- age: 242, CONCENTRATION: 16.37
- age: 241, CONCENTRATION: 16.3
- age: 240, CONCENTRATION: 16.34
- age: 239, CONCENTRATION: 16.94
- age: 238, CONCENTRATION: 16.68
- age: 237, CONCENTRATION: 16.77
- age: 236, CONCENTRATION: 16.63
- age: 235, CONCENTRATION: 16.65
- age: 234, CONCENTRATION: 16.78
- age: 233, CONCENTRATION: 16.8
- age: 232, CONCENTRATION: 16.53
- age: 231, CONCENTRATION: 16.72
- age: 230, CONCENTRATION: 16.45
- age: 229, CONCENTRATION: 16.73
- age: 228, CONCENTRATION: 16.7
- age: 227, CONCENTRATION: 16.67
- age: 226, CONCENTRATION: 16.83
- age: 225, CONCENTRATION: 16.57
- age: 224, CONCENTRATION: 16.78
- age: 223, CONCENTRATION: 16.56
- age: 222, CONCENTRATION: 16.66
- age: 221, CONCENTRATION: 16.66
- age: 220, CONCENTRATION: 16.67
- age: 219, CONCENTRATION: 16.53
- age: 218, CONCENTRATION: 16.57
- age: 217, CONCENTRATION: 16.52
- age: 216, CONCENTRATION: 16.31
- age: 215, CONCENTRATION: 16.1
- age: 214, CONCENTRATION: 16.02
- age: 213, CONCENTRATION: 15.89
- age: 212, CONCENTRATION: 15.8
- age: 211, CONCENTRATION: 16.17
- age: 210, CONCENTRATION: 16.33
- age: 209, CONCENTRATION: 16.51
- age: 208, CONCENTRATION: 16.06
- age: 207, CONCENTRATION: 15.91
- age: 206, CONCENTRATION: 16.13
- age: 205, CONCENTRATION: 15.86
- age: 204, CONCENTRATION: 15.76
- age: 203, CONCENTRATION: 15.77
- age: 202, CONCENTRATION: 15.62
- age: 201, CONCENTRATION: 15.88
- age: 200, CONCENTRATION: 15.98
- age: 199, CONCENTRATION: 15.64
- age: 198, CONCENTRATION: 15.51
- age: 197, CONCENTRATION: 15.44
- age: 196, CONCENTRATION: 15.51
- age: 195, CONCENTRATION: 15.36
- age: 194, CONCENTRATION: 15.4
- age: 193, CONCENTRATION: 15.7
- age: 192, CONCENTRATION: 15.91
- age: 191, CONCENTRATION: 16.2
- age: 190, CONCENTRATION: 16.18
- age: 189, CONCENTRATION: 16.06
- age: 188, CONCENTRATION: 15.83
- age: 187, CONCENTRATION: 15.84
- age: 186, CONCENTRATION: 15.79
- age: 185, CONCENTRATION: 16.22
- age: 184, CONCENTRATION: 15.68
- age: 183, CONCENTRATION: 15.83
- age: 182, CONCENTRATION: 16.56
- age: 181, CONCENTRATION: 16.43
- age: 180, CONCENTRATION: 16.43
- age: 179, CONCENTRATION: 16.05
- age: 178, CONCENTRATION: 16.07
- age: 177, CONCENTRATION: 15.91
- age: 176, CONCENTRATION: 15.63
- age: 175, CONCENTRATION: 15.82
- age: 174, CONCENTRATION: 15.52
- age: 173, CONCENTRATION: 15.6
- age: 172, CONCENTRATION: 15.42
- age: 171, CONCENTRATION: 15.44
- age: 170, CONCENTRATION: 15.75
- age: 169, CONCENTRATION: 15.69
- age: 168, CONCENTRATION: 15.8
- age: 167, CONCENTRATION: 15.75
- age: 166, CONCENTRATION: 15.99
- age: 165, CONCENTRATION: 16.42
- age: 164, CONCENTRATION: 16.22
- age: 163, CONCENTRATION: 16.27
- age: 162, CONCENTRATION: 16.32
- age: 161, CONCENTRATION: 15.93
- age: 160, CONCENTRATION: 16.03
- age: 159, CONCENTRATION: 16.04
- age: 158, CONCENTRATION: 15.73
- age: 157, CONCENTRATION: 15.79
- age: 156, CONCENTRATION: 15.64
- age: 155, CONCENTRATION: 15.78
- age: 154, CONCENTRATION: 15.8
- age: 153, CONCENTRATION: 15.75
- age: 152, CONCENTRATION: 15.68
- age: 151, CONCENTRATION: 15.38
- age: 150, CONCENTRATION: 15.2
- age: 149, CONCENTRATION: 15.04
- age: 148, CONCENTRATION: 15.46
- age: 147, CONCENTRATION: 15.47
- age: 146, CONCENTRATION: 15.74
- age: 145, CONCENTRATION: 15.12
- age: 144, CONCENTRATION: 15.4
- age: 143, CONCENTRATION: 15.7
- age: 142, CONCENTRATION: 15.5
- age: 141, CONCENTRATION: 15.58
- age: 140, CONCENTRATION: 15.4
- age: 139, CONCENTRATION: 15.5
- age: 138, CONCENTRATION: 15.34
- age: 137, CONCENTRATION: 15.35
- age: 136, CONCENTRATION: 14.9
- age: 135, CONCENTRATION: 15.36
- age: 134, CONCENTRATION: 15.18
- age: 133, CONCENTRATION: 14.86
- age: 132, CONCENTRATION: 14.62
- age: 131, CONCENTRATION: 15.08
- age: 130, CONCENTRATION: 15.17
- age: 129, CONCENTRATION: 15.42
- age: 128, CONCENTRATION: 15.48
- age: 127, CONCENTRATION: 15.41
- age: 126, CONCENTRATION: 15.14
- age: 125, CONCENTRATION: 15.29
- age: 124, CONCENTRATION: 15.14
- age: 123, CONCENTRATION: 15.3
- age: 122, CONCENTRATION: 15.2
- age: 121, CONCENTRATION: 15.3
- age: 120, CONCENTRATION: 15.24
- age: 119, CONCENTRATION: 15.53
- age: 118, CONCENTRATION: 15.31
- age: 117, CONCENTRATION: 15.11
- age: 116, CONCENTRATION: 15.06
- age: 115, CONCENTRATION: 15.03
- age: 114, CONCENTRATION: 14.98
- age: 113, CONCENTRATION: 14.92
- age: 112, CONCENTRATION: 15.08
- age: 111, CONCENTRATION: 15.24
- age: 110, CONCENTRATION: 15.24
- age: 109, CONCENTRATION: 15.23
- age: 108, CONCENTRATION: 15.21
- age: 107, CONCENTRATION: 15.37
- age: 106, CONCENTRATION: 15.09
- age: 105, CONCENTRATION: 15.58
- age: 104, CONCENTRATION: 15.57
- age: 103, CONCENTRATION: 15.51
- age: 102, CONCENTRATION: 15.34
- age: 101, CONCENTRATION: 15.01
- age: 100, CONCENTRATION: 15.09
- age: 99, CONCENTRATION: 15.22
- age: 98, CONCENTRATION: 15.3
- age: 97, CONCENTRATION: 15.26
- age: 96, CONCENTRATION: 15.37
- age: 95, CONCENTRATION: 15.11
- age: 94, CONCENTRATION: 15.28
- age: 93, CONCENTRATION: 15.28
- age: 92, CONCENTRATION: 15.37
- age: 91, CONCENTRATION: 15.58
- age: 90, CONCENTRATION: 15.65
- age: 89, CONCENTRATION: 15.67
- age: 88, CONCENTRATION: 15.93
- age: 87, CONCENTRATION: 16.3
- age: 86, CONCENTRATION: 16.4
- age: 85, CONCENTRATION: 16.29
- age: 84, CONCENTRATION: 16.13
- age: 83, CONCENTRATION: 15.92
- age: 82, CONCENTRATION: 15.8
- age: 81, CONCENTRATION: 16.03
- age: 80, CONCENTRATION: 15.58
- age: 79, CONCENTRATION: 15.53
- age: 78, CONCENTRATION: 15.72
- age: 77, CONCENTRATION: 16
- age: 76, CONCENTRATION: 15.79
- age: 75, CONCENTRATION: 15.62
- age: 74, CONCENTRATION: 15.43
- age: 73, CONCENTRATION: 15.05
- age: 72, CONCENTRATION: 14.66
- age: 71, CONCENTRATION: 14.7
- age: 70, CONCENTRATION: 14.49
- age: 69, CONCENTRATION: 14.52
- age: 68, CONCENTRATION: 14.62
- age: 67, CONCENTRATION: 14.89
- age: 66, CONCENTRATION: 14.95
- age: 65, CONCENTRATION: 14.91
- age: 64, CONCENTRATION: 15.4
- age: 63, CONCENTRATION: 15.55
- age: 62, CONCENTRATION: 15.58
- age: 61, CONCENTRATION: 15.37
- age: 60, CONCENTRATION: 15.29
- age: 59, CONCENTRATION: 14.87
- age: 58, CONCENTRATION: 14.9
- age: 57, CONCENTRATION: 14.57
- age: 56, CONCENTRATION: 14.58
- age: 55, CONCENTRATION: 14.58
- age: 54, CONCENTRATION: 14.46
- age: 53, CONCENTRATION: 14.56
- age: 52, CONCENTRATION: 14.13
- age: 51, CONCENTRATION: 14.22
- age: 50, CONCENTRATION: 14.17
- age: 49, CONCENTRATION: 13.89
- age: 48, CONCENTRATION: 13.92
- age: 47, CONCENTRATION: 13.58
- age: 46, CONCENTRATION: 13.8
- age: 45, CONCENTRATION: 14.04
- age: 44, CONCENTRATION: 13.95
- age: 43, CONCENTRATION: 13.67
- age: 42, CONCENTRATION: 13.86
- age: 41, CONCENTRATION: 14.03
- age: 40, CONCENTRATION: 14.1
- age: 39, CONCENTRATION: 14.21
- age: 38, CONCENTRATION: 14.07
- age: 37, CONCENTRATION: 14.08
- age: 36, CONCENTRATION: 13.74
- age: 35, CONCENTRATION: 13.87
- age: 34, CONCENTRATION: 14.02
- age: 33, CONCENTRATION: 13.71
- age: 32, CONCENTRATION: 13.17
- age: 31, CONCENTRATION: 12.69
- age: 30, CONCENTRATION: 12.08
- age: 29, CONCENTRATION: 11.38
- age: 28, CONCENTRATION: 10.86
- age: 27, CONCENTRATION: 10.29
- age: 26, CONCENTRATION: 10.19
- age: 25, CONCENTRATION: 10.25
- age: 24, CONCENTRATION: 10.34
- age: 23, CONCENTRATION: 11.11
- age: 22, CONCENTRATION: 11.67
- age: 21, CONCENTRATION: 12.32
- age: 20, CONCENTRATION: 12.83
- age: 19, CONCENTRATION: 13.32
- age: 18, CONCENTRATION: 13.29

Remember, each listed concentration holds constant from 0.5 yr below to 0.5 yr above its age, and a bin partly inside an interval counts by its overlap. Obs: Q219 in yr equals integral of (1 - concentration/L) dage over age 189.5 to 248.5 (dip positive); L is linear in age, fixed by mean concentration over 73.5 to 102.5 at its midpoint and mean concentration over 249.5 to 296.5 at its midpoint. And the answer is 2.4 yr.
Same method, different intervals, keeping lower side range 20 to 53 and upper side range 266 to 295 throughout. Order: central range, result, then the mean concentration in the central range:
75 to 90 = -2.18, 15.9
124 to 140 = -0.39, 15.2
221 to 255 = 0.62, 16.6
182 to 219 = 0.53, 15.9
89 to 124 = -2.23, 15.3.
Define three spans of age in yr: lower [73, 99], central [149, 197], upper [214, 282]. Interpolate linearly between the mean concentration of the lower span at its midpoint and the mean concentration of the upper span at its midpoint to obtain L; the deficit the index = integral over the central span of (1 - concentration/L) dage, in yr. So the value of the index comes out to 1.6 yr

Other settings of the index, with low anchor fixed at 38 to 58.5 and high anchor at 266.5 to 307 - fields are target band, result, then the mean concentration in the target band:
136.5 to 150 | 0.14 yr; 15.4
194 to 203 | 0.44 yr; 15.6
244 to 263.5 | 0.48 yr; 16.8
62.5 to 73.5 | -0.33 yr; 14.9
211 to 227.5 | 0.29 yr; 16.4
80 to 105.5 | -1.33 yr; 15.6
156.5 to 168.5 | -0.11 yr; 16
